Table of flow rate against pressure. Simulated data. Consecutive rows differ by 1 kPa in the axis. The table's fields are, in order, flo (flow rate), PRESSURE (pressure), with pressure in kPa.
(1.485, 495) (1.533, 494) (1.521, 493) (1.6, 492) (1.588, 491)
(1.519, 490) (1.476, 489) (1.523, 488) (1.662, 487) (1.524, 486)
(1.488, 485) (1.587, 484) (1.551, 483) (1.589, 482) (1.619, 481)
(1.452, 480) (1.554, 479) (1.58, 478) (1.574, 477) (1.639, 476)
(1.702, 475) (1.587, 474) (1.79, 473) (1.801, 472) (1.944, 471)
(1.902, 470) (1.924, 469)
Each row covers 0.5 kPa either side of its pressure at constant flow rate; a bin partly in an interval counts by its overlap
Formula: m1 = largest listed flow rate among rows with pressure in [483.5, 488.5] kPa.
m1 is 1.662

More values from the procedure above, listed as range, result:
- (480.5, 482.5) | 1.619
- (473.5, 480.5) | 1.702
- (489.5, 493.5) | 1.6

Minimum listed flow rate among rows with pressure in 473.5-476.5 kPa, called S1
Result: 1.587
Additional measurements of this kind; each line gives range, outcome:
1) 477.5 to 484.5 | 1.452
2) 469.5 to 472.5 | 1.801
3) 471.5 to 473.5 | 1.79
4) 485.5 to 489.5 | 1.476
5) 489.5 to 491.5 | 1.519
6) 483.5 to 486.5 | 1.488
